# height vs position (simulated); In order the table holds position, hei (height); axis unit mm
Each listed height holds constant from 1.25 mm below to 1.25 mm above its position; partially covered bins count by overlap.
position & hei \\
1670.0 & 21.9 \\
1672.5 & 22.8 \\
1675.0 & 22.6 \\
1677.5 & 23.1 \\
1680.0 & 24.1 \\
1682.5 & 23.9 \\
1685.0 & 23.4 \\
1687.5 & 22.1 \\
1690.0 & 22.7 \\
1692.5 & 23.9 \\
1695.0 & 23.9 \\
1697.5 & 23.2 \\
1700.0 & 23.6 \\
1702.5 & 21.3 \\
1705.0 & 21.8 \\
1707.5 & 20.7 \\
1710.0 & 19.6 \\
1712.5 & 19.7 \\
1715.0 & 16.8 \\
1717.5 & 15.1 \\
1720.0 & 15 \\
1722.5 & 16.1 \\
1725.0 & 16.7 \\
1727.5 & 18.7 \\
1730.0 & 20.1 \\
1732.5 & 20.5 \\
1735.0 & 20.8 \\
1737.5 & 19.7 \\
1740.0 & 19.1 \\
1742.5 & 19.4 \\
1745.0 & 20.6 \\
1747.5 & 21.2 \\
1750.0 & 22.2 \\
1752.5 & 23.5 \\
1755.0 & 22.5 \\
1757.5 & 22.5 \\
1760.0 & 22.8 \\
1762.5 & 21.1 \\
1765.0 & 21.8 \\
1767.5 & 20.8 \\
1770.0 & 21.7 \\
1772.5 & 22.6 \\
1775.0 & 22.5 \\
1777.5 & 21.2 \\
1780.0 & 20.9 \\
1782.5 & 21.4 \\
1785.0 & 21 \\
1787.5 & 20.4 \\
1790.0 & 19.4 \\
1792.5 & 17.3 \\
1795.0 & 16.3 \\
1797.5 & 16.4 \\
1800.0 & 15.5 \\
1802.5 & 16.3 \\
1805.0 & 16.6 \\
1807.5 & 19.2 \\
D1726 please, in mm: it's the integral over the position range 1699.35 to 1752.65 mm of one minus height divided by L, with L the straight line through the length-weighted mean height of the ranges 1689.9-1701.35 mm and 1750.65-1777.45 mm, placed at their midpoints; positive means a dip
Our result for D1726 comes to 7.9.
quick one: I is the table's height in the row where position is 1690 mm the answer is 22.7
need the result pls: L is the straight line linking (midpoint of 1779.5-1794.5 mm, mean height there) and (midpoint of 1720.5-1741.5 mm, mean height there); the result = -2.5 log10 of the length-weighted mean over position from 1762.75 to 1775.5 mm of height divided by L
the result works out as -0.12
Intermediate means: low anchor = 18.8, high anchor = 19.8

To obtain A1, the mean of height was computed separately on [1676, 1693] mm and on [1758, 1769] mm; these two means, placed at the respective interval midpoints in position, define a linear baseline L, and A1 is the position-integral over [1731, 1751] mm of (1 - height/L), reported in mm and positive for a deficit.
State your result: 1.6 mm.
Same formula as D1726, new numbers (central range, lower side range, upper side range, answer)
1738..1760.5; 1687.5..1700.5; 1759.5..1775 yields 0.75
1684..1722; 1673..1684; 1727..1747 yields 2.19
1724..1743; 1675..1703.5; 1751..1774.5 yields 2.66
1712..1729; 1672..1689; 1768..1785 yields 4.32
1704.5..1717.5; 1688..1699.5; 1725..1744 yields 1.57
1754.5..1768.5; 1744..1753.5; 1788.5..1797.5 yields -0.86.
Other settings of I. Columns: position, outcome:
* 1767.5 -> 20.8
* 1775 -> 22.5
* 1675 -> 22.6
